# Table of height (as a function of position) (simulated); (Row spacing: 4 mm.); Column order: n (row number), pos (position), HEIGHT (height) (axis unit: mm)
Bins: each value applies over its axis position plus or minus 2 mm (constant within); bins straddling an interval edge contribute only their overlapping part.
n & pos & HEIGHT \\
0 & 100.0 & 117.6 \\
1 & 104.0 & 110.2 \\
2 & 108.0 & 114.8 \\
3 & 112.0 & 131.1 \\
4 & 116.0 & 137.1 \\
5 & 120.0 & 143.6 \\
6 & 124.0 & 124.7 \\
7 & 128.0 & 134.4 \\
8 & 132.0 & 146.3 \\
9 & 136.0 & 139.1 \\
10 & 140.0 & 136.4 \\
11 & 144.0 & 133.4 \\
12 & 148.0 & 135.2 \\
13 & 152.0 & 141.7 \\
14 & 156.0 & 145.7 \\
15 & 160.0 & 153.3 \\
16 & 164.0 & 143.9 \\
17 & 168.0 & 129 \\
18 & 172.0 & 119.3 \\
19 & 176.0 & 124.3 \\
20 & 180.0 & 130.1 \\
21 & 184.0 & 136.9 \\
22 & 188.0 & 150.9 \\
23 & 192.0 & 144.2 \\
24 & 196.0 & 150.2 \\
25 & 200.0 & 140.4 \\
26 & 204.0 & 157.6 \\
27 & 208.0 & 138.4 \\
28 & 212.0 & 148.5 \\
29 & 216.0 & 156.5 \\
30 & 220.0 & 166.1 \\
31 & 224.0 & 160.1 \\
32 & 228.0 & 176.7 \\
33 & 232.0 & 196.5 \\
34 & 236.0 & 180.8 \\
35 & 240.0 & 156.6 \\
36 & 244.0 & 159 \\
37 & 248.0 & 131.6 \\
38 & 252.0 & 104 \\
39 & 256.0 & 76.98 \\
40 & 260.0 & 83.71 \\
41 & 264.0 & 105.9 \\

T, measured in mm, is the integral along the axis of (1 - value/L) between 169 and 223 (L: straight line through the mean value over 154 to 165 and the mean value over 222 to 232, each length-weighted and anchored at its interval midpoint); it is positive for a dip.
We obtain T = 6.3 mm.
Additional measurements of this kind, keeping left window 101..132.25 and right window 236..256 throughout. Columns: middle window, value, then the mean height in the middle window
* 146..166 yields -1.96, 144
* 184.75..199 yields -1.48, 147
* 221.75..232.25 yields -3.06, 174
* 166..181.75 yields 0.77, 126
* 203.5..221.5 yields -2.48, 153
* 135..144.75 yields -0.46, 136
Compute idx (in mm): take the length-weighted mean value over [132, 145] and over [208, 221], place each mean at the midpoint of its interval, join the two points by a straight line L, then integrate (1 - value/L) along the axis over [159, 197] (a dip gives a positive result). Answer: 2.2 mm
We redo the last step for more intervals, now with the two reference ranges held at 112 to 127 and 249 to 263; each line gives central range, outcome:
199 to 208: -3.2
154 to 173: -2.8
